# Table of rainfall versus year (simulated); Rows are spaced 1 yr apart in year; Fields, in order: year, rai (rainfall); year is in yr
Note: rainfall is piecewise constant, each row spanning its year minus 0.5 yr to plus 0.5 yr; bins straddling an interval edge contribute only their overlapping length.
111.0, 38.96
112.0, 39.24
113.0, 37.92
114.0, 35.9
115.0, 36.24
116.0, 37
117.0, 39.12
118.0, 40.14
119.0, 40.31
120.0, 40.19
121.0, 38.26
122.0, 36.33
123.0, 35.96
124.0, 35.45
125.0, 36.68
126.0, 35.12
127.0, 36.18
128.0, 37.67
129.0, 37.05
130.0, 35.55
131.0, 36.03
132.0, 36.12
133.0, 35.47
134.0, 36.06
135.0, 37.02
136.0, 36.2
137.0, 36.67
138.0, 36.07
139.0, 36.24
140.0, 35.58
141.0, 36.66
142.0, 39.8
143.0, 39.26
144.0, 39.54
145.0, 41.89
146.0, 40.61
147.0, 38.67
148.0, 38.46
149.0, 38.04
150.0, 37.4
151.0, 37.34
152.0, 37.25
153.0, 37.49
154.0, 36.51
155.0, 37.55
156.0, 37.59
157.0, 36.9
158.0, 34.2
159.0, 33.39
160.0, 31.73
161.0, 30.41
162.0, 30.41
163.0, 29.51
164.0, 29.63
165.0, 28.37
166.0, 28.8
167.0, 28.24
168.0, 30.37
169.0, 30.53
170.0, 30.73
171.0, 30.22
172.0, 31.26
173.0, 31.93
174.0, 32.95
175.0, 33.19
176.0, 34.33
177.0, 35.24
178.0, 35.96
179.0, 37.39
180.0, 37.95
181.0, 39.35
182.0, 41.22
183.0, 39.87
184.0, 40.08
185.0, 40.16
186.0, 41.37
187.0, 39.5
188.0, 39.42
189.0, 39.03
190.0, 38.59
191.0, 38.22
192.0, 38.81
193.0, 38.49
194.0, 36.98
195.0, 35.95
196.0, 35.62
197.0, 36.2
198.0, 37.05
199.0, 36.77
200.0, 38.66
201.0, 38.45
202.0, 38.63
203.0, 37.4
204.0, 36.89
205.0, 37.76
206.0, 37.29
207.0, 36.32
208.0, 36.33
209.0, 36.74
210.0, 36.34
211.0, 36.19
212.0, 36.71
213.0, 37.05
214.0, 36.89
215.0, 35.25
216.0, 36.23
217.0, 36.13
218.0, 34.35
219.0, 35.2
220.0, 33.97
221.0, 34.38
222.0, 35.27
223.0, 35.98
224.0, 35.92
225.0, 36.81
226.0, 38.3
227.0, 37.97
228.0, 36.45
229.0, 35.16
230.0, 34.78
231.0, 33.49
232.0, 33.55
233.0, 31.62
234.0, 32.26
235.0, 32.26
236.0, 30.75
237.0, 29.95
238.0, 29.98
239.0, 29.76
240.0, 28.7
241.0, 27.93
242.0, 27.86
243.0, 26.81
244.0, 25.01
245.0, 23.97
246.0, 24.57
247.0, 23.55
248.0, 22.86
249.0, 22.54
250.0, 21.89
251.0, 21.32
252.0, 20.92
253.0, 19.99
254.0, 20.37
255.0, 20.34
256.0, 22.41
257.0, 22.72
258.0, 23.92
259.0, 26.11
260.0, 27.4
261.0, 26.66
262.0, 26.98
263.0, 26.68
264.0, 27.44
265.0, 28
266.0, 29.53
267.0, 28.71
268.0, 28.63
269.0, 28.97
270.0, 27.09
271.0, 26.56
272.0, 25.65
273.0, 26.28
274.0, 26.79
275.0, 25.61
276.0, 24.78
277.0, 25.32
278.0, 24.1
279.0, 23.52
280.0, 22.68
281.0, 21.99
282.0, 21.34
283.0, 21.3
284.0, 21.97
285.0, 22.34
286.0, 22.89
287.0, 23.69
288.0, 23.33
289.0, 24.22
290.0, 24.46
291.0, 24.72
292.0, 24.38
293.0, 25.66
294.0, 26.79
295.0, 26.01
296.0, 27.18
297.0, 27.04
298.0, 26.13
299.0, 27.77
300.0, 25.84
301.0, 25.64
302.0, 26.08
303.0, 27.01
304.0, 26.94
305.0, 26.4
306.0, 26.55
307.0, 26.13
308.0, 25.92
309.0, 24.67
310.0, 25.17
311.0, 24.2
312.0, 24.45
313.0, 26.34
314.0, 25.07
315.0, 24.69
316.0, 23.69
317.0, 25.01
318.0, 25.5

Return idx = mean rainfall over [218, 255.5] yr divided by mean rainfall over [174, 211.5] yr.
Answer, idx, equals 0.8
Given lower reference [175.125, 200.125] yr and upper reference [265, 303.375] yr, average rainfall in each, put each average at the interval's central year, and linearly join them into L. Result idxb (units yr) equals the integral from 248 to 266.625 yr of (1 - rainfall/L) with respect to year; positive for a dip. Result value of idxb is 2.98 yr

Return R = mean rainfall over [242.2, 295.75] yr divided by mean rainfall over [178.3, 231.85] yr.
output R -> 0.66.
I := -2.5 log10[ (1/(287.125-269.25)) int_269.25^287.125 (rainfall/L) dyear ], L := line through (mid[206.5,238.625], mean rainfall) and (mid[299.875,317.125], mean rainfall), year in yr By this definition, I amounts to 0.19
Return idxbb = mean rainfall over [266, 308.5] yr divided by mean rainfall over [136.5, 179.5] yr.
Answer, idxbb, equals 0.73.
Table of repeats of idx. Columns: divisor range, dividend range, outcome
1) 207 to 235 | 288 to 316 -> 0.72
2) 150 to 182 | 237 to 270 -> 0.76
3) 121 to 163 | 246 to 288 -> 0.67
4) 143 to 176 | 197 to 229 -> 1.07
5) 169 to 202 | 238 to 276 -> 0.69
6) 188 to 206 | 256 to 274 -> 0.71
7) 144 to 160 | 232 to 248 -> 0.76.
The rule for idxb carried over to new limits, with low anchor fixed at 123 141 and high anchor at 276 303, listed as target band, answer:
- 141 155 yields -1.4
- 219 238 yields -3.4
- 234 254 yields 1.5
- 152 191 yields -1.9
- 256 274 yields -0.3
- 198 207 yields -1.9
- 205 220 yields -3.0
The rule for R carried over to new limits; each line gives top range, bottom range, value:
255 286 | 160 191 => 0.73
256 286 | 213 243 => 0.75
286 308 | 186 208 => 0.68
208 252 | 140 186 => 0.90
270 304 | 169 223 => 0.68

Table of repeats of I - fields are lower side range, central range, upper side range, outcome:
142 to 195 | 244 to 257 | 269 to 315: 0.280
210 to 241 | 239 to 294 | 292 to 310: 0.203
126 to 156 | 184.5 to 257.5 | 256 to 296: -0.090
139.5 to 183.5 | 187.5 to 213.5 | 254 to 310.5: -0.171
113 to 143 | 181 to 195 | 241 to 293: -0.234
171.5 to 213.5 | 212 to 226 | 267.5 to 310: -0.058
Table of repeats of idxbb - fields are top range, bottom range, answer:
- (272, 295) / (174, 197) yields 0.64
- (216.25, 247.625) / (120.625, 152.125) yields 0.86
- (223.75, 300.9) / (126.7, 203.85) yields 0.74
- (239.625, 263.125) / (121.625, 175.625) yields 0.69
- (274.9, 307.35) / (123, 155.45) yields 0.67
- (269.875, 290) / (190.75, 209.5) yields 0.64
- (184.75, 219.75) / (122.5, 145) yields 1.01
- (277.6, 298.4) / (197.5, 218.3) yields 0.65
